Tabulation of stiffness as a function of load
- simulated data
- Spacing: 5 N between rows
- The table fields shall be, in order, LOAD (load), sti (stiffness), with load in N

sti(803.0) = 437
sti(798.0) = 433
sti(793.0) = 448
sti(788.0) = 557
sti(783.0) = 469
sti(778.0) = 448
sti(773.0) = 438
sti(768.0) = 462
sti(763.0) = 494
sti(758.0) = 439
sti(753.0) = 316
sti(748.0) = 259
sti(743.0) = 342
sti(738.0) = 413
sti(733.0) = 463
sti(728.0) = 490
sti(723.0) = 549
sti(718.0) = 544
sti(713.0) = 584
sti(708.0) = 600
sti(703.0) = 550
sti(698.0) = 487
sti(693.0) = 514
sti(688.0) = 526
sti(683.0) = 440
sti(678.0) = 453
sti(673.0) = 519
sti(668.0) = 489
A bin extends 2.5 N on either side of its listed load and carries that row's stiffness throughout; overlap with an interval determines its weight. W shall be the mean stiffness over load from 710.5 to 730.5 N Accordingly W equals 542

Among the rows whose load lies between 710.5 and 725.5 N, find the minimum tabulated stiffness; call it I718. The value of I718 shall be 544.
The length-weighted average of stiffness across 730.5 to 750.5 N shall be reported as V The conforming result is 369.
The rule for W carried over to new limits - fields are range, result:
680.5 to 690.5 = 483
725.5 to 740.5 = 455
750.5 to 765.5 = 416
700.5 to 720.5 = 570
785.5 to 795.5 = 502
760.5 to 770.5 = 478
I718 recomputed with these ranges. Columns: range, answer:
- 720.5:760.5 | 259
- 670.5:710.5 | 440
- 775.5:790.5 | 448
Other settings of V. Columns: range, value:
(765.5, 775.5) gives 450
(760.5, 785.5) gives 462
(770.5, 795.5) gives 472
